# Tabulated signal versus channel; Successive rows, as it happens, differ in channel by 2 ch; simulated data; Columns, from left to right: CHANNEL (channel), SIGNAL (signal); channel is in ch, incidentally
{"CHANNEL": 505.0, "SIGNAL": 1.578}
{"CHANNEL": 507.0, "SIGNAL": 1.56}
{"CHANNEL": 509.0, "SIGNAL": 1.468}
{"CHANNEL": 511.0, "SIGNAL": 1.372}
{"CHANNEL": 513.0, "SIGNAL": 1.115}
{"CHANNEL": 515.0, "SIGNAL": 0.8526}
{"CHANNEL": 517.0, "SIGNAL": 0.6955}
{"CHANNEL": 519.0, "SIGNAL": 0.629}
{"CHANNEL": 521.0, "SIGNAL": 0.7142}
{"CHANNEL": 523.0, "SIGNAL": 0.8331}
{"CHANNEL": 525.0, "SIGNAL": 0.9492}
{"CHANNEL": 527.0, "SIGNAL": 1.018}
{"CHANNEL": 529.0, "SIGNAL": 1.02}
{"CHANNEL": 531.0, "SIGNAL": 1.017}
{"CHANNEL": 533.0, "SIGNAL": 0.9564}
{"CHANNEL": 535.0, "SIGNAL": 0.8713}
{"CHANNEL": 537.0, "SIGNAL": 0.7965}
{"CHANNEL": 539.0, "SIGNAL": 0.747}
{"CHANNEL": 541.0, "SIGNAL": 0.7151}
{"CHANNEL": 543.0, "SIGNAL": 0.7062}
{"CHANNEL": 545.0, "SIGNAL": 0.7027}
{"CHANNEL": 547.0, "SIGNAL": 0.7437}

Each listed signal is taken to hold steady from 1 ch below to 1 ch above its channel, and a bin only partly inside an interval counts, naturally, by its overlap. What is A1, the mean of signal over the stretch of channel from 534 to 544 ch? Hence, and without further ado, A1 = 0.767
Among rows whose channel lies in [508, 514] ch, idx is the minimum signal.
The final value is 1.115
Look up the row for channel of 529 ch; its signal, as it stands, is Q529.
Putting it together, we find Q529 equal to 1.02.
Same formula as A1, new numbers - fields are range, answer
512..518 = 0.888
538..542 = 0.731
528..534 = 0.998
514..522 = 0.723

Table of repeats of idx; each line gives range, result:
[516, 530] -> 0.629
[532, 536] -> 0.8713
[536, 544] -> 0.7062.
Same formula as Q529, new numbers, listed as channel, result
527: 1.018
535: 0.8713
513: 1.115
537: 0.7965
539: 0.747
